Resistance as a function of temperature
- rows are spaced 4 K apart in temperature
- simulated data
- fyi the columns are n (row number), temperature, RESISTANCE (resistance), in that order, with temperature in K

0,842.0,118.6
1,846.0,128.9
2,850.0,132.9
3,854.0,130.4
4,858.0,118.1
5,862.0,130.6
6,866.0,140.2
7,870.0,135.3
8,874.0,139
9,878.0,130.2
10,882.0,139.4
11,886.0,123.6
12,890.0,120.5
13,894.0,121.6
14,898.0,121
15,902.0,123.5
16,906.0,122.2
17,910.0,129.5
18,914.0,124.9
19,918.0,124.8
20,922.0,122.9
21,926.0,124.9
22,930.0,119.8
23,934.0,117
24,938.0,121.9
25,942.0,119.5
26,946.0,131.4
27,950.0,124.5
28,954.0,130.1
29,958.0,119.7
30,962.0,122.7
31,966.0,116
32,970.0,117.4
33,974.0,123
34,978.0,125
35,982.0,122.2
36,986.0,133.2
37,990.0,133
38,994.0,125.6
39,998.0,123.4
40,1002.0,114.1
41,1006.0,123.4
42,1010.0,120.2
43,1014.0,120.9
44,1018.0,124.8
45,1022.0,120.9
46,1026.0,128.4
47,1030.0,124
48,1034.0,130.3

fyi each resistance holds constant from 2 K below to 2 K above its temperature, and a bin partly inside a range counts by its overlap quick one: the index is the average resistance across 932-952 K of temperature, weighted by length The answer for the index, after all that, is 123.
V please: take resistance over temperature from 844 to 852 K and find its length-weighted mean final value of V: 131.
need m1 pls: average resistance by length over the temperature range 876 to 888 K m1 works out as 131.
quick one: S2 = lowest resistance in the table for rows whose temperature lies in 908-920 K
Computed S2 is 124.8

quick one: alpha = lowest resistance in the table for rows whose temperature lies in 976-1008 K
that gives 114.1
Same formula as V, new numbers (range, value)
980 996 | 128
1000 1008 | 119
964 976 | 119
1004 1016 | 122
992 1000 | 124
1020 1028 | 125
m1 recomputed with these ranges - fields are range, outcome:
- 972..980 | 124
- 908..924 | 126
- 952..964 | 124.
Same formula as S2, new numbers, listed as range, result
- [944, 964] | 119.7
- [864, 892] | 120.5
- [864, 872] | 135.3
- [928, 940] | 117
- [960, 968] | 116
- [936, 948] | 119.5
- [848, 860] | 118.1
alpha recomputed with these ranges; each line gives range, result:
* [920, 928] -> 122.9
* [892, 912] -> 121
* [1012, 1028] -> 120.9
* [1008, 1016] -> 120.2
